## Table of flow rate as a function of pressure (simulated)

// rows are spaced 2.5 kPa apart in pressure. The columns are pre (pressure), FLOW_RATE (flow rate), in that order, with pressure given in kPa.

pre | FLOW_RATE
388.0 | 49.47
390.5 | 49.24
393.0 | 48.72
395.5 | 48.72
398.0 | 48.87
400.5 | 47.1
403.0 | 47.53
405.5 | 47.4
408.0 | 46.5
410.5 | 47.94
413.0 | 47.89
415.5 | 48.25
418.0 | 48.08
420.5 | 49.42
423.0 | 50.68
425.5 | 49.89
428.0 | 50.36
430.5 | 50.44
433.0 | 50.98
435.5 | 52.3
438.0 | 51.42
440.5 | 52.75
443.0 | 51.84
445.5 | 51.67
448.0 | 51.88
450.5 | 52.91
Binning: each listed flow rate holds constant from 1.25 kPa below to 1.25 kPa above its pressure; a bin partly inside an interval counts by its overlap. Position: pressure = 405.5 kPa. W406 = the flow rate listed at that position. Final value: 47.4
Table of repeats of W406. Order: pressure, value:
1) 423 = 50.68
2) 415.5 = 48.25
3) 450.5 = 52.91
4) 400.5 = 47.1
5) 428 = 50.36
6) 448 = 51.88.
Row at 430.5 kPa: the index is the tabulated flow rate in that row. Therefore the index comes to 50.44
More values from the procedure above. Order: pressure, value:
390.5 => 49.24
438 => 51.42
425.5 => 49.89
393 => 48.72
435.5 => 52.3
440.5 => 52.75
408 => 46.5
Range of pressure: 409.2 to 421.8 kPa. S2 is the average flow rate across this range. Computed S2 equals 48.3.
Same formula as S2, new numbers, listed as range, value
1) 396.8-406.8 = 47.7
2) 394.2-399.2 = 48.8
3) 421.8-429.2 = 50.3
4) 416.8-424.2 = 49.4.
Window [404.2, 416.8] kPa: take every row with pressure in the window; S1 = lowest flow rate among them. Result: 46.5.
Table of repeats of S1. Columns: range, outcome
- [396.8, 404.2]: 47.1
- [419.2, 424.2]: 49.42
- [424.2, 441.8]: 49.89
